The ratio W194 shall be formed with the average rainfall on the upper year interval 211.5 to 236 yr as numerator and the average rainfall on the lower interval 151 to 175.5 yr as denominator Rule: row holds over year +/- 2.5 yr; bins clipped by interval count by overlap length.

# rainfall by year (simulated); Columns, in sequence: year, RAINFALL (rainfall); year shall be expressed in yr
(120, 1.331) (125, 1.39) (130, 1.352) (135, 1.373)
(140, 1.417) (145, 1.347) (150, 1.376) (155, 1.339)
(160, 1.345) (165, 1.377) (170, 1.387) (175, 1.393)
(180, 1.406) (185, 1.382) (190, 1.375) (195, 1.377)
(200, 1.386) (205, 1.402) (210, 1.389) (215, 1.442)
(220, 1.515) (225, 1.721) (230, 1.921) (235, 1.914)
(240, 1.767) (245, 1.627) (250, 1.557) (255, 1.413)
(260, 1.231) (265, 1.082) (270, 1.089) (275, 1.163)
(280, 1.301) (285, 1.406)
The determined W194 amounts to 1.2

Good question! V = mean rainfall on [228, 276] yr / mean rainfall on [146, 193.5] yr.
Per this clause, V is 1.1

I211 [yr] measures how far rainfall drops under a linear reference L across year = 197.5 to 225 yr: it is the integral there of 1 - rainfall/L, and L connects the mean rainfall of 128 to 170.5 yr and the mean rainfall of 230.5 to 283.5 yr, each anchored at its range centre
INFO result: -0.9 yr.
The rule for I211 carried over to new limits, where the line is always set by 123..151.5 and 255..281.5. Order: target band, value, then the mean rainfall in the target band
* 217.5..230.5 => -4.5 yr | 1.69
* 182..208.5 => -1.9 yr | 1.38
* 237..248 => -4.2 yr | 1.7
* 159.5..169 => -0.2 yr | 1.37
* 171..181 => -0.6 yr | 1.4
